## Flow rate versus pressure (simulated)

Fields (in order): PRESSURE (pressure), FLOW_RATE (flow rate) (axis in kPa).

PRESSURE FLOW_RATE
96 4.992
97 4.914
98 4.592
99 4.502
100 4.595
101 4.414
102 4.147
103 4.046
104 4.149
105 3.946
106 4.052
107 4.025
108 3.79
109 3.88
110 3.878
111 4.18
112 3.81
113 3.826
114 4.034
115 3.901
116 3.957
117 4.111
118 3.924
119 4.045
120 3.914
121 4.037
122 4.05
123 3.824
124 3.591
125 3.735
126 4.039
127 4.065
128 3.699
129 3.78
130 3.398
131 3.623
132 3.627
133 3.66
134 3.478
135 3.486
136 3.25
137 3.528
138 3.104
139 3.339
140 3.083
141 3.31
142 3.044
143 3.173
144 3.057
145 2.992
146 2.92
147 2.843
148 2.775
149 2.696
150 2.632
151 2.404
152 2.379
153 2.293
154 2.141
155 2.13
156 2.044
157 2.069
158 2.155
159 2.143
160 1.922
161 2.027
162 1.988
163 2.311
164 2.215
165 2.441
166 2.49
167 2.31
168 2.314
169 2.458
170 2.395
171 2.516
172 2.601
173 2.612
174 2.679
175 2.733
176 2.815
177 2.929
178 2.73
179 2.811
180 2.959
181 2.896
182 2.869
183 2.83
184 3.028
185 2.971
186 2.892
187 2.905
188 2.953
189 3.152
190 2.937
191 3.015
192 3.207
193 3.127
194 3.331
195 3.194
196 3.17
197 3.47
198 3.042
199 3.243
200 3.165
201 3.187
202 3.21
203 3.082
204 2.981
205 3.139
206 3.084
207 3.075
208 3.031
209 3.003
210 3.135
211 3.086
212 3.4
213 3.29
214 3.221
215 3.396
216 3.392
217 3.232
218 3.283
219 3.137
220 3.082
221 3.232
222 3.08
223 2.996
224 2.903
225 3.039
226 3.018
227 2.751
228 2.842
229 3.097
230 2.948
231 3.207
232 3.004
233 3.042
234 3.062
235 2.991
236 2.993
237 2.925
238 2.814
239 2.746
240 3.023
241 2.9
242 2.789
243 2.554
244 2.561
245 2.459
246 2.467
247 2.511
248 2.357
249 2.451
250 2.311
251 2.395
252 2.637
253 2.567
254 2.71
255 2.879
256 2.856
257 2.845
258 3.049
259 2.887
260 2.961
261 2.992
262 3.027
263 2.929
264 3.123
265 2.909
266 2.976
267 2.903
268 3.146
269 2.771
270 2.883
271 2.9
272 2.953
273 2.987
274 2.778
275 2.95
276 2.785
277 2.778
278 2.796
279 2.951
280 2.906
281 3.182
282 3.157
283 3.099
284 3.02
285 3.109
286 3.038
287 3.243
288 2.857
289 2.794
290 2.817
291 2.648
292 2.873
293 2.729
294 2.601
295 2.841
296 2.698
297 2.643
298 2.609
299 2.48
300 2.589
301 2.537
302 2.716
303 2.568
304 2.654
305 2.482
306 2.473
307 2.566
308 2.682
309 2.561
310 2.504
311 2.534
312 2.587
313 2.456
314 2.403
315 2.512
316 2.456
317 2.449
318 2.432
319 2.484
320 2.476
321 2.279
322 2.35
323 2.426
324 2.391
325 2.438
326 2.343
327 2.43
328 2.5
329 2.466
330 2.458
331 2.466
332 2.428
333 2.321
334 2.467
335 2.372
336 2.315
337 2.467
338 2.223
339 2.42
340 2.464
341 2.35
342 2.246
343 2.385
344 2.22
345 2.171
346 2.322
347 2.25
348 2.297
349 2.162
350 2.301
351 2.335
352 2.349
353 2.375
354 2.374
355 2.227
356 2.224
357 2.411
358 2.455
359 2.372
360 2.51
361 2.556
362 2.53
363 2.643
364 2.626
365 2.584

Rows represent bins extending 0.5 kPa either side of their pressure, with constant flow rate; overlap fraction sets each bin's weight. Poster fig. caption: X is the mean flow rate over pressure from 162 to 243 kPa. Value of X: 2.95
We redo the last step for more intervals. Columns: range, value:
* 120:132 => 3.8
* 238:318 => 2.75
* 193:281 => 2.96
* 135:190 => 2.68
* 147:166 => 2.29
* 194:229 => 3.14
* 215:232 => 3.08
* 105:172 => 3.16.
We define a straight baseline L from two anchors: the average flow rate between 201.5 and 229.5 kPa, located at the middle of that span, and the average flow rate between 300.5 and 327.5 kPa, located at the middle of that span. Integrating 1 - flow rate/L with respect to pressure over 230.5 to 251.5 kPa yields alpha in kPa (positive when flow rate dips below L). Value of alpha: 1.53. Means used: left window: 3.11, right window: 2.49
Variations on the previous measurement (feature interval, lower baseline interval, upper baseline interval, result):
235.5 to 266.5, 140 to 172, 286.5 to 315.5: -2.08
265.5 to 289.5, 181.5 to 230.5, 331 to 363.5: -2.04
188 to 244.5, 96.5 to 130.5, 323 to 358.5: 3.45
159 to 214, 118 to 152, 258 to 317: 5.64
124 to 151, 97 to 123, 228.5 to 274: 3.78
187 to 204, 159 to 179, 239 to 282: -3.93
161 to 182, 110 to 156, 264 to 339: 4.34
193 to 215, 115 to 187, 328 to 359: -2.87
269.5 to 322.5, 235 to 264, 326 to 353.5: -3.47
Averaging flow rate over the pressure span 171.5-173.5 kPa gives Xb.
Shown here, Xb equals 2.61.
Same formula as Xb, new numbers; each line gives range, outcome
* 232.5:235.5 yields 3.03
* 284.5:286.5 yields 3.07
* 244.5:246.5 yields 2.46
